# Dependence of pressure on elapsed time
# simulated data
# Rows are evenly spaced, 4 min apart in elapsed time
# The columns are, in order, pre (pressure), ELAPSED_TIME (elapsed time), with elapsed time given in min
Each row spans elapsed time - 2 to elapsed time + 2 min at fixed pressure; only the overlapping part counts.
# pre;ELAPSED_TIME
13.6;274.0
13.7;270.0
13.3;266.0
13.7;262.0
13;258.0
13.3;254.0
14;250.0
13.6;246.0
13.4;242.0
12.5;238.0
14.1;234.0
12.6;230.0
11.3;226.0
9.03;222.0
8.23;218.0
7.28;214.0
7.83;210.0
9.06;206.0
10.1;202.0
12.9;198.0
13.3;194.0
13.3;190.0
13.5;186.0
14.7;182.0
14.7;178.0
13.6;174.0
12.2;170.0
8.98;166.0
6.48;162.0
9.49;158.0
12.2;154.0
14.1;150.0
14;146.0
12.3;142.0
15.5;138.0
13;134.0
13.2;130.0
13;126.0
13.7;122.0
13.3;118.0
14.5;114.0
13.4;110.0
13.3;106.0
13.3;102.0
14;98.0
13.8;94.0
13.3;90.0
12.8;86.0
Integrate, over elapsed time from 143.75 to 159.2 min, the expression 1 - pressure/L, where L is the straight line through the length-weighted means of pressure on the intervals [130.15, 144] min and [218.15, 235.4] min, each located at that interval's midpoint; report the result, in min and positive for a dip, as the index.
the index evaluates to 0.70 min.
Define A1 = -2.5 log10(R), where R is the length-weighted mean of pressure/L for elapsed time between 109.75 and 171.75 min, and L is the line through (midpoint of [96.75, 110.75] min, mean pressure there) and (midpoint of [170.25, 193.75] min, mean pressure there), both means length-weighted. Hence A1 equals 0.099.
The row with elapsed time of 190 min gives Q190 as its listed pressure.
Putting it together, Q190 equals 13.3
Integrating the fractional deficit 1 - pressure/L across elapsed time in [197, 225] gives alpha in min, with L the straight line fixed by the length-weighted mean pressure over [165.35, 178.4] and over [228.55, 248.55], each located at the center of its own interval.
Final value 8.2 min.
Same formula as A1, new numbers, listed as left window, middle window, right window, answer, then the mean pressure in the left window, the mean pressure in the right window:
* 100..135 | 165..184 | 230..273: 0.032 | 13.4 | 13.4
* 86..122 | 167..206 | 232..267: 0.055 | 13.6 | 13.4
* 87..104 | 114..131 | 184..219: -0.052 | 13.6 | 10.7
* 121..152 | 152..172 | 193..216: 0.232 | 13.6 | 9.94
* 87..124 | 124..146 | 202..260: -0.032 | 13.6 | 11.3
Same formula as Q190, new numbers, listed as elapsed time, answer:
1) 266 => 13.3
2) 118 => 13.3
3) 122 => 13.7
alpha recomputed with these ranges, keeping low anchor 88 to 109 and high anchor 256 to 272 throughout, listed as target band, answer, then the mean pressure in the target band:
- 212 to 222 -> 4.0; 8.01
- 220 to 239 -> 2.2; 11.9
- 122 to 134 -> 0.3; 13.2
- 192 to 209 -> 2.9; 11.1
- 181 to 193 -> -0.2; 13.7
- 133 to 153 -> -0.3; 13.7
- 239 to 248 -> 0.0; 13.4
